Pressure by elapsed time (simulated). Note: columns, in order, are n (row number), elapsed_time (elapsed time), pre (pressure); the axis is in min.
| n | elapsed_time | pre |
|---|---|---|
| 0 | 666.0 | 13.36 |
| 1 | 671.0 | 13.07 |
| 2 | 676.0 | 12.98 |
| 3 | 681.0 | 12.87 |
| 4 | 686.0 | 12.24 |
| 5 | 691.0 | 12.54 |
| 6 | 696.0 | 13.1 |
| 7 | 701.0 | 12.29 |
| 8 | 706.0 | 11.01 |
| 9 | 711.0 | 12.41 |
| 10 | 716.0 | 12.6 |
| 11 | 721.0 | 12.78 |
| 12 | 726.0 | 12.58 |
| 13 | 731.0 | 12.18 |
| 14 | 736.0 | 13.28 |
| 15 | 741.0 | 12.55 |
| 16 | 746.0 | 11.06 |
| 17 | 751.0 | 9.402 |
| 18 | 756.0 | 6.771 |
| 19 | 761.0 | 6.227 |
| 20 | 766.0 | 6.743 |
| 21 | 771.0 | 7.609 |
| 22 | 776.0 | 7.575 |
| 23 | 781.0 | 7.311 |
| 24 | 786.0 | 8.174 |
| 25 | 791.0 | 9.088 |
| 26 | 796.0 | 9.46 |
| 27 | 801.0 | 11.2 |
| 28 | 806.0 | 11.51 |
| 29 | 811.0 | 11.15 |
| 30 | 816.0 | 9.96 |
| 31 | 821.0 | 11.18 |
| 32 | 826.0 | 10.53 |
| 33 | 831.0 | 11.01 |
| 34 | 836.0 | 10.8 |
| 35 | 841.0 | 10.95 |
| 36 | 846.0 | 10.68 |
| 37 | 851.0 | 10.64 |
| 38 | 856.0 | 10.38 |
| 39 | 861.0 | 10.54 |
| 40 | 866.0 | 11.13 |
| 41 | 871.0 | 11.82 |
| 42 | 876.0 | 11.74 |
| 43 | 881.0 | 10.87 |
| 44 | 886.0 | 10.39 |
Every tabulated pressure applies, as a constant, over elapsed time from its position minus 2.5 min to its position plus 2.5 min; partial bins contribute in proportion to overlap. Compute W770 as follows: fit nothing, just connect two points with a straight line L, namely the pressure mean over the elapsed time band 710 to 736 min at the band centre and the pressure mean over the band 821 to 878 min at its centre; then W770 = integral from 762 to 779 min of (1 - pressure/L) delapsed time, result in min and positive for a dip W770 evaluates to 6.8 min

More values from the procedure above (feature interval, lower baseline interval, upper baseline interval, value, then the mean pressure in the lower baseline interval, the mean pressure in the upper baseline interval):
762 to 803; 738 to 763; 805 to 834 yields 7.3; 9.34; 10.9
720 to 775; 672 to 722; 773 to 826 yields 6.0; 12.5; 9.68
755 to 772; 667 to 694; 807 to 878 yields 7.3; 12.8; 10.9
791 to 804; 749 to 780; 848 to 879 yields -2.4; 7.35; 11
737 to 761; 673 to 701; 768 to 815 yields 2.1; 12.7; 9.23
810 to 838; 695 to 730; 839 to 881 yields 1.4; 12.4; 11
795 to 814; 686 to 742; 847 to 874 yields 1.0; 12.5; 10.9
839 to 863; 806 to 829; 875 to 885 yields 0.7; 10.8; 11.1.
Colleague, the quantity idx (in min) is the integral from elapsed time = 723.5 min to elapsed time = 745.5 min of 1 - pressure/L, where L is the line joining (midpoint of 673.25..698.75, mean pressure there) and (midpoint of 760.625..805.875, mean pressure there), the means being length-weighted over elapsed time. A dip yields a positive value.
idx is -4.0 min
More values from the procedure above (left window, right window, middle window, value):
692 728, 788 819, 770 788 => 5.4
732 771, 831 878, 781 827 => 0.6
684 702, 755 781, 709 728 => -3.4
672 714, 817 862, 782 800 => 3.7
